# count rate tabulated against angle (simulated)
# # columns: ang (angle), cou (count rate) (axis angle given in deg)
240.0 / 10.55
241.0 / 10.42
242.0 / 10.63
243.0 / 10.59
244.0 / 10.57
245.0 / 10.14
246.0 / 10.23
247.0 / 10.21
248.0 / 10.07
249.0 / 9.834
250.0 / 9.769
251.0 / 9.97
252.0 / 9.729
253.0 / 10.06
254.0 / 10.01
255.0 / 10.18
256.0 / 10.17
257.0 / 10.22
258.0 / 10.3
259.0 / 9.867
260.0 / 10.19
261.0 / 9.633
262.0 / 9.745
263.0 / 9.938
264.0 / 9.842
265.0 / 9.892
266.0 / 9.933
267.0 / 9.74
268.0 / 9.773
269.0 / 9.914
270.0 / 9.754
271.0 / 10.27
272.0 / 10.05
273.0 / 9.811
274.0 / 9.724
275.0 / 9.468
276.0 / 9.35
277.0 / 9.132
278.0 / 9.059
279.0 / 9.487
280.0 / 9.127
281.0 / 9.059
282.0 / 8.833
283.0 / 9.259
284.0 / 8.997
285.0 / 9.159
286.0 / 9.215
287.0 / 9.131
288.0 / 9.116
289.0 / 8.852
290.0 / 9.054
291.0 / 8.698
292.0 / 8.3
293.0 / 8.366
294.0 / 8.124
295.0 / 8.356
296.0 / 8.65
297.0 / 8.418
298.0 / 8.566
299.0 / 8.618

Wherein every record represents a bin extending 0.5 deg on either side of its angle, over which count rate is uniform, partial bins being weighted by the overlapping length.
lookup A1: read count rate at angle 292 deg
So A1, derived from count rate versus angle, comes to 8.3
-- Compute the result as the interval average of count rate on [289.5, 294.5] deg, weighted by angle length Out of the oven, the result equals 8.51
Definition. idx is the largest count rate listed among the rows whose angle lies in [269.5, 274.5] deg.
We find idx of 10.27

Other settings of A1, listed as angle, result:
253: 10.06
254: 10.01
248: 10.07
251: 9.97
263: 9.938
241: 10.42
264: 9.842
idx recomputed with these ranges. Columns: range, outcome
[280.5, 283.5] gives 9.259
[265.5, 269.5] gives 9.933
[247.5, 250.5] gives 10.07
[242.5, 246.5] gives 10.59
